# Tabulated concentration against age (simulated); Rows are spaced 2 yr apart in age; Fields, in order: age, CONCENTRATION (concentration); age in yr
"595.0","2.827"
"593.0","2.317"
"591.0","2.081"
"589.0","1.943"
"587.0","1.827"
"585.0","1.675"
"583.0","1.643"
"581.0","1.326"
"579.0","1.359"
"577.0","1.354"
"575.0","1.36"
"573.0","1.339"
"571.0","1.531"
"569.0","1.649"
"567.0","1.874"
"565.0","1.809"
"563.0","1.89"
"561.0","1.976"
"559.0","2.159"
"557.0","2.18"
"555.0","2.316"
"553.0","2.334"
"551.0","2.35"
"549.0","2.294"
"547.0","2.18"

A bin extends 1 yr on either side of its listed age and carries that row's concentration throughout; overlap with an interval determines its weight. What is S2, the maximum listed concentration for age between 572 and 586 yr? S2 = 1.675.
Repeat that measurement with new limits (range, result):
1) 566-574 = 1.874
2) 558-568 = 2.159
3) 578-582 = 1.359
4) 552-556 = 2.334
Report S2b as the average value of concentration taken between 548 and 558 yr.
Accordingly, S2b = 2.29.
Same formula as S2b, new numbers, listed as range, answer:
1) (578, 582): 1.34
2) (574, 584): 1.41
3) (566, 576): 1.55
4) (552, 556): 2.33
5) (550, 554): 2.34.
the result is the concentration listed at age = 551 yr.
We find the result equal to 2.35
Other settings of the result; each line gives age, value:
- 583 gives 1.643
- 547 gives 2.18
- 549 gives 2.294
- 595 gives 2.827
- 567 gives 1.874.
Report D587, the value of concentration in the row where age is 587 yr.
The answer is 1.827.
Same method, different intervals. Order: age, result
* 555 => 2.316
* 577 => 1.354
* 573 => 1.339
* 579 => 1.359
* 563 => 1.89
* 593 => 2.317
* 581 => 1.326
